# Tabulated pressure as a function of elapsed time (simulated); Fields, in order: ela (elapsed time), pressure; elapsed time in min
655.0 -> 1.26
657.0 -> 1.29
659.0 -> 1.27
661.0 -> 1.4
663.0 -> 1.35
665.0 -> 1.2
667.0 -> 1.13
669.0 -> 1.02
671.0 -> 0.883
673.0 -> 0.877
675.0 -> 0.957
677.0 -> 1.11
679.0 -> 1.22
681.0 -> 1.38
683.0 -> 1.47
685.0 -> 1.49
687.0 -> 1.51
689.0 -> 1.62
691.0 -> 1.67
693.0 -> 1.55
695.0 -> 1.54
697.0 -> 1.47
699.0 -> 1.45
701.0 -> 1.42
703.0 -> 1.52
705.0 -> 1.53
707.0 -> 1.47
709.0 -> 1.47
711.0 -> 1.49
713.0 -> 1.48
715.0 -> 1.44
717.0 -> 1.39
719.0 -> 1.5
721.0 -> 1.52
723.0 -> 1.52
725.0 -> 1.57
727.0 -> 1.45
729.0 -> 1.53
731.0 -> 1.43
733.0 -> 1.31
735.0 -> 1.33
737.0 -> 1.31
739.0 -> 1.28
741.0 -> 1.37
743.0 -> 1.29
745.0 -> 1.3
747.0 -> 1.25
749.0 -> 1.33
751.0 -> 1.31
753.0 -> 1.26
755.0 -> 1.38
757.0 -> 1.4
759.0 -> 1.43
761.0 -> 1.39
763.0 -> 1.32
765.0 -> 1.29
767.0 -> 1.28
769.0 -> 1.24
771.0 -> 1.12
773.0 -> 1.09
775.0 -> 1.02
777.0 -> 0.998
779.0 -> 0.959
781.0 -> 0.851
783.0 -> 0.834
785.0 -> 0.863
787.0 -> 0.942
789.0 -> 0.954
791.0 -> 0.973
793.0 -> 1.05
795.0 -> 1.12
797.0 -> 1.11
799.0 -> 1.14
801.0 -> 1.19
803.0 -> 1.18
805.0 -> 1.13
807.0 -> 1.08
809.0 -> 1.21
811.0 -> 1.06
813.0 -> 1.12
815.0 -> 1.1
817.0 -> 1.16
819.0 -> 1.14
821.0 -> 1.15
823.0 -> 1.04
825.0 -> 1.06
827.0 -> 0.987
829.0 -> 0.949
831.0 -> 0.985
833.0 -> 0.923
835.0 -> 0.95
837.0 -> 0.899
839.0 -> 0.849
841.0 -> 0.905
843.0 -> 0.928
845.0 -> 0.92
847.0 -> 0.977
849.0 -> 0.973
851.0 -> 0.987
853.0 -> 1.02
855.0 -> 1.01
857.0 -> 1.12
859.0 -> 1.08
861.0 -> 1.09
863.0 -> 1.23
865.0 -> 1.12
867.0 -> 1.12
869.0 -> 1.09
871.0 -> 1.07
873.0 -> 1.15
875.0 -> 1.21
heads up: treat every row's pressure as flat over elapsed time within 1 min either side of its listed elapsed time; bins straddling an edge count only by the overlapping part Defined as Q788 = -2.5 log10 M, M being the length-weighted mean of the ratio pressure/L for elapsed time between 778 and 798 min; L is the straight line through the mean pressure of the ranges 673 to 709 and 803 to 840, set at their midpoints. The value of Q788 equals 0.18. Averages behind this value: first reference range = 1.42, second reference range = 1.05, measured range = 0.966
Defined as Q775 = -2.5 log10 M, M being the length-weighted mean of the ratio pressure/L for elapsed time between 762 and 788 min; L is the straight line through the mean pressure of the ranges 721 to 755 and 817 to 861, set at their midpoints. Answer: 0.17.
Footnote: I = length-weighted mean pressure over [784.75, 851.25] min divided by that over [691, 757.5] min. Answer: 0.72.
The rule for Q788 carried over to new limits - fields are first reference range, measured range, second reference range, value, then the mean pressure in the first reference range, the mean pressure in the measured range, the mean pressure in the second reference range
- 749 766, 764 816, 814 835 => 0.12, 1.35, 1.07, 1.04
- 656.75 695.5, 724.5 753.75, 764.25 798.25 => -0.18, 1.29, 1.35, 1.04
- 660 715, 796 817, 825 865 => -0.05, 1.36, 1.13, 0.994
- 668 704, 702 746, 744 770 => -0.08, 1.34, 1.43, 1.32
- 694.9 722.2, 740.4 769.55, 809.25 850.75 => -0.02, 1.48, 1.32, 1.01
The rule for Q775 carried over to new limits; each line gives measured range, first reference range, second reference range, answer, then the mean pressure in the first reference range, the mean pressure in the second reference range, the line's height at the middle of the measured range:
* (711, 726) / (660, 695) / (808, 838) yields -0.21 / 1.29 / 1.05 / 1.22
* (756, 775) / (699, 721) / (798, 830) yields 0.01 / 1.47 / 1.11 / 1.28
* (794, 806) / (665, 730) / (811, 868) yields -0.01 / 1.39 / 1.03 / 1.13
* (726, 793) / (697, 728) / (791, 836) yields 0.08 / 1.48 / 1.08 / 1.29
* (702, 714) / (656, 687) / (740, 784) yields -0.23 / 1.21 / 1.21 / 1.21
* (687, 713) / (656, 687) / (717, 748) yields -0.17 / 1.21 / 1.4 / 1.3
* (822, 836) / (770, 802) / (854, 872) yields 0.08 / 1.01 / 1.1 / 1.06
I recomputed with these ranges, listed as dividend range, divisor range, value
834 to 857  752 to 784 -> 0.81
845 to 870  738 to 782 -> 0.86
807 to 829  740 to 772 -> 0.84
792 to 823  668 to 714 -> 0.82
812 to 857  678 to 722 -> 0.68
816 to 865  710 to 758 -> 0.73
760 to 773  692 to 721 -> 0.85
